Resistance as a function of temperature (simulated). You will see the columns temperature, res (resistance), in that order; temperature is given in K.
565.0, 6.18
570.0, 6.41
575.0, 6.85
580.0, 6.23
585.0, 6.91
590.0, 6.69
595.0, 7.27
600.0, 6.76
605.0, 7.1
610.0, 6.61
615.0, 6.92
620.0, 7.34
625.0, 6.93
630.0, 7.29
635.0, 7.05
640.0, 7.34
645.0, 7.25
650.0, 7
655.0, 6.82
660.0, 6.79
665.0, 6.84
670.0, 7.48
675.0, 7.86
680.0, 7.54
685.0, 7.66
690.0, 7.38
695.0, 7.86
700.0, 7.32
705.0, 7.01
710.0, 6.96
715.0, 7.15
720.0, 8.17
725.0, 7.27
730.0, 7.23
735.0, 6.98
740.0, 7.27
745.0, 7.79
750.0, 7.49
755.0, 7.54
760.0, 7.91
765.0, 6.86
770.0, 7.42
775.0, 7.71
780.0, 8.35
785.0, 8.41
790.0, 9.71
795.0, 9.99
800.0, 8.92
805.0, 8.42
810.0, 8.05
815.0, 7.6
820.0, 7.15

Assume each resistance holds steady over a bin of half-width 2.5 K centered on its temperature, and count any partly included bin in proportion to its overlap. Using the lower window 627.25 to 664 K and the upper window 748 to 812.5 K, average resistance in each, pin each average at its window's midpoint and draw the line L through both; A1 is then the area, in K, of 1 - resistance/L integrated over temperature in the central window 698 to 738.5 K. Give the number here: 2.25 K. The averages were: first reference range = 7.07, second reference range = 8.22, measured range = 7.26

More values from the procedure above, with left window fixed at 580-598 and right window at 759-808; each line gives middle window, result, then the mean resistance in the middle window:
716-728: 0.4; 7.63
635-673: 1.4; 7.08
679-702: 0.3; 7.56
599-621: 0.3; 6.93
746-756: 0.7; 7.55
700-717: 1.6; 7.08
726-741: 1.6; 7.16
